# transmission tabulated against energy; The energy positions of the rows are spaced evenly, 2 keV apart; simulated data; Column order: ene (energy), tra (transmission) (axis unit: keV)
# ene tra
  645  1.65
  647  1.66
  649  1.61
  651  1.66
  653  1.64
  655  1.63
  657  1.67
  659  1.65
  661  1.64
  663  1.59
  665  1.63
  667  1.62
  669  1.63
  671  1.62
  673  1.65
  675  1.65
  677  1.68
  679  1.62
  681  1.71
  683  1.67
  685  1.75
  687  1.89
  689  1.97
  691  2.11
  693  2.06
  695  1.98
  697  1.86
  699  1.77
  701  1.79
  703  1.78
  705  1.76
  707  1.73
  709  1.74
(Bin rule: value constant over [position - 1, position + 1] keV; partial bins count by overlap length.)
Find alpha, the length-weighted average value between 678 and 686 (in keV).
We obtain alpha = 1.69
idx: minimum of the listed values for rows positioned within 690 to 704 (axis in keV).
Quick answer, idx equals 1.77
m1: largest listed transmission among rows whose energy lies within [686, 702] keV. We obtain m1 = 2.11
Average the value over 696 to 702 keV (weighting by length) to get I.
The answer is 1.81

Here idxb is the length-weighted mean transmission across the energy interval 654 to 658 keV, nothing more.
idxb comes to 1.65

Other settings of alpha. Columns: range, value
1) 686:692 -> 1.99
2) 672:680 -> 1.65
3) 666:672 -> 1.62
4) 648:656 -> 1.63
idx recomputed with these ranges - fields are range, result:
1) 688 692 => 1.97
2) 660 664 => 1.59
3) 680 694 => 1.67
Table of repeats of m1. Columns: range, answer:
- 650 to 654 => 1.66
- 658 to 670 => 1.65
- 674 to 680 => 1.68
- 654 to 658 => 1.67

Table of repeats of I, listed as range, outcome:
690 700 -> 1.96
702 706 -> 1.77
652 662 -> 1.65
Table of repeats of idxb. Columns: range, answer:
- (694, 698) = 1.92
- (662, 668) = 1.61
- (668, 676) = 1.64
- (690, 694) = 2.08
